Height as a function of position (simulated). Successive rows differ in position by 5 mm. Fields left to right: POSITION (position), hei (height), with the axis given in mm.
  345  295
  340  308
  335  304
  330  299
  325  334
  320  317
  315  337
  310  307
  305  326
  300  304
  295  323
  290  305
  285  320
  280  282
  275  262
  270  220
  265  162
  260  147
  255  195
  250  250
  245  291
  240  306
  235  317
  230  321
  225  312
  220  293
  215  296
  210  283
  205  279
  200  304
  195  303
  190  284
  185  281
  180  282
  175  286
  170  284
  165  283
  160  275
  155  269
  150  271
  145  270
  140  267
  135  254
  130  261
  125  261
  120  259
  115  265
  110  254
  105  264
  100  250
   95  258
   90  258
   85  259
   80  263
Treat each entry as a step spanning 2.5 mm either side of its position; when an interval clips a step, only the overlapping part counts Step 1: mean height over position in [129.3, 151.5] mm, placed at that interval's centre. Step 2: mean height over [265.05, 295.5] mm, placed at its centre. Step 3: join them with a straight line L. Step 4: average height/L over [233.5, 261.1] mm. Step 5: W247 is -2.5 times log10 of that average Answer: 0.07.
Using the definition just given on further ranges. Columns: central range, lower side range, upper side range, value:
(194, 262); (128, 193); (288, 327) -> 0.06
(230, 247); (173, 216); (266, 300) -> -0.08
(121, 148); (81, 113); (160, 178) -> 0.03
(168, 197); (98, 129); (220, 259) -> -0.06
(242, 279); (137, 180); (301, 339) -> 0.33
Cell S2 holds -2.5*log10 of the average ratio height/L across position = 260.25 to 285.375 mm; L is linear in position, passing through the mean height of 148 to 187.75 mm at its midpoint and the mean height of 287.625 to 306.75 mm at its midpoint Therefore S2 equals 0.30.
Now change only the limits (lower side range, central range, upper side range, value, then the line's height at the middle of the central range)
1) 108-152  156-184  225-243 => 0.003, 282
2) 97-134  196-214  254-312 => -0.113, 262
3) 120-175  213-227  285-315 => -0.031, 292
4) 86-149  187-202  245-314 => -0.132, 262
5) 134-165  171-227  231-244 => 0.006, 292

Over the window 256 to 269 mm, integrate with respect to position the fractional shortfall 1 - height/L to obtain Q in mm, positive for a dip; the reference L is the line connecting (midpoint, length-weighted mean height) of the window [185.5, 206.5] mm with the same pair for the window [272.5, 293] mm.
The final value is 5.6 mm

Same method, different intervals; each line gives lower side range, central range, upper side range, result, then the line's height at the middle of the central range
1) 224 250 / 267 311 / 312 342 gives 2.7 mm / 311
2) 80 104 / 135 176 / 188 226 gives 0.5 mm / 277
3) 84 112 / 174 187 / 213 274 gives -1.2 mm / 258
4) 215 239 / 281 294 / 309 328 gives 0.4 mm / 319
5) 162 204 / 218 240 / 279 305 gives -1.0 mm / 297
